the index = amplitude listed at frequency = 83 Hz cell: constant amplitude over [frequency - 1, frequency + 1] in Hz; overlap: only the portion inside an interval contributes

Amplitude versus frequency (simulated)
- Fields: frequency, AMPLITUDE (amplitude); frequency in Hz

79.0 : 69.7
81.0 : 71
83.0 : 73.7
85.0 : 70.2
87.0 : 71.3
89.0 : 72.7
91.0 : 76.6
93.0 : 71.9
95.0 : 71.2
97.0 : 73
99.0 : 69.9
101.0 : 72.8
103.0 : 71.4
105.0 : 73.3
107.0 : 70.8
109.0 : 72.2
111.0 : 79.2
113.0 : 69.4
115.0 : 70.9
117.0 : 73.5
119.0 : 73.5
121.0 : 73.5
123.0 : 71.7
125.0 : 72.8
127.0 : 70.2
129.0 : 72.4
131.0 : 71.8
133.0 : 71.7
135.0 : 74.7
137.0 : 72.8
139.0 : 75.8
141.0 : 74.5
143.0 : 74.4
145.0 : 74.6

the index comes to 73.7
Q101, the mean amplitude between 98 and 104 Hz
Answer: 71.4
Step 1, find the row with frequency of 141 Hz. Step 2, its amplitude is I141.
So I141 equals 74.5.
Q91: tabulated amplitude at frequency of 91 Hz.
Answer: 76.6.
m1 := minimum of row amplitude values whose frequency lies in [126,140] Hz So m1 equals 70.2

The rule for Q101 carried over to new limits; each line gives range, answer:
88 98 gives 73.1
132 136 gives 73.2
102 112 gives 73.4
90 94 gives 74.2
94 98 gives 72.1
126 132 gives 71.5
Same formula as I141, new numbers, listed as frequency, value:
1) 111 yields 79.2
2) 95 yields 71.2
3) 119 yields 73.5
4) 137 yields 72.8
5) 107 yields 70.8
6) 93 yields 71.9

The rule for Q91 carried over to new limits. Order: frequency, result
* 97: 73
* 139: 75.8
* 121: 73.5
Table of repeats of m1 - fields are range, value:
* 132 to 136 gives 71.7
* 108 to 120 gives 69.4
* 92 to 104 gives 69.9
